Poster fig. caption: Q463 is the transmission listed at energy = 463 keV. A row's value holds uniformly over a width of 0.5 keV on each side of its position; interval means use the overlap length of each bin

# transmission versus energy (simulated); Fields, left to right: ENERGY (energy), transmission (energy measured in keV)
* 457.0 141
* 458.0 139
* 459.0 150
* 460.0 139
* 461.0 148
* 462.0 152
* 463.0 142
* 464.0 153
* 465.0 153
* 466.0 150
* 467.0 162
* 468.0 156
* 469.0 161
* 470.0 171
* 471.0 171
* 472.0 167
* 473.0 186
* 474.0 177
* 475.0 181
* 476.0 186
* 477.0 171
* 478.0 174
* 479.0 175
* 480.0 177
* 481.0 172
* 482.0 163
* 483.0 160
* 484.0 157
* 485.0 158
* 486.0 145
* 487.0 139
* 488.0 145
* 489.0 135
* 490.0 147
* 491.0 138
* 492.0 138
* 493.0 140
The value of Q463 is 142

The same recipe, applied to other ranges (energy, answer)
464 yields 153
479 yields 175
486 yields 145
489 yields 135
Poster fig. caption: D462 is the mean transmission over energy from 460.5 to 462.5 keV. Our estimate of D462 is 150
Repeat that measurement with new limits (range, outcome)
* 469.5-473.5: 174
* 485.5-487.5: 142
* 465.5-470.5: 160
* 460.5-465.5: 150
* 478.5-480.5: 176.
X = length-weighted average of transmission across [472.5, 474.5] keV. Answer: 182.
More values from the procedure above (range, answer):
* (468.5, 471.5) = 168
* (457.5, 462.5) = 146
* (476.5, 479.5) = 173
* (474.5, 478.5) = 178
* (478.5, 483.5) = 169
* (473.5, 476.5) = 181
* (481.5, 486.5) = 157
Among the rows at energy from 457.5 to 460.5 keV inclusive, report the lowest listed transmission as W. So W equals 139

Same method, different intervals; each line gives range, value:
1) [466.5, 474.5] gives 156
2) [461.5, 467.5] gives 142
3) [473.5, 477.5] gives 171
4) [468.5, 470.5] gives 161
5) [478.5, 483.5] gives 160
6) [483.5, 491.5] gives 135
